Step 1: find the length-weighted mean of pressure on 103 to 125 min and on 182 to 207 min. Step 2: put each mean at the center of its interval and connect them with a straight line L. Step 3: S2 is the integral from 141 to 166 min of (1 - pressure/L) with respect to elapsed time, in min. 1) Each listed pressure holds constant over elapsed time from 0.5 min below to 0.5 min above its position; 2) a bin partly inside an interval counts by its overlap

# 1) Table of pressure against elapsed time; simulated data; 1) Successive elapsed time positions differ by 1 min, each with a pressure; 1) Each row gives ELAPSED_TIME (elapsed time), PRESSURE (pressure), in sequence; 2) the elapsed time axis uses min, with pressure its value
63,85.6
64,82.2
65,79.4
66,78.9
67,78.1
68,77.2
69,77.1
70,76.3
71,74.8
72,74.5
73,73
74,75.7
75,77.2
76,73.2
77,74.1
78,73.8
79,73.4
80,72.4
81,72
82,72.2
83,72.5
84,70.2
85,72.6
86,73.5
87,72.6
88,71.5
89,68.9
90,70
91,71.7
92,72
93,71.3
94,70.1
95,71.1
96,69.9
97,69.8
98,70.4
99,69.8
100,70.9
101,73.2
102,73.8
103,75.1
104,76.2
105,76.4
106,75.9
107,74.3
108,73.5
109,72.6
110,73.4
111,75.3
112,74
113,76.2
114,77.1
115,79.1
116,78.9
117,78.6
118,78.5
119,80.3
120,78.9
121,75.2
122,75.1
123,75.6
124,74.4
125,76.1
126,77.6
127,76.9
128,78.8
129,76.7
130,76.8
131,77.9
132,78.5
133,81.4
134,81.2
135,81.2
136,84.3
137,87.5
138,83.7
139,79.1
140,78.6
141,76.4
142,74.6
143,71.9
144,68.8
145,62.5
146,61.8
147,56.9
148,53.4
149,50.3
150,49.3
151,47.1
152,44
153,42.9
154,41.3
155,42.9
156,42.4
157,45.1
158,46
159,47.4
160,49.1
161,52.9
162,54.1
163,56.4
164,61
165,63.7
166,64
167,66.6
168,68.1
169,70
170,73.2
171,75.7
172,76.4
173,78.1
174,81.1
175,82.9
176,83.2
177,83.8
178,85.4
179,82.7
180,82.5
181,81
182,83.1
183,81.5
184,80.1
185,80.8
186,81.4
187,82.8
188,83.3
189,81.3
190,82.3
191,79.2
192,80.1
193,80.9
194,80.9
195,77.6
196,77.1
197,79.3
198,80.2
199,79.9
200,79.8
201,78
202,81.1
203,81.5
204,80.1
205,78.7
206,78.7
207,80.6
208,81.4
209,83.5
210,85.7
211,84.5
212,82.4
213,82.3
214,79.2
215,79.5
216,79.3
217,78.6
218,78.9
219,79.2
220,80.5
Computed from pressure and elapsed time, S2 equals 7.7 min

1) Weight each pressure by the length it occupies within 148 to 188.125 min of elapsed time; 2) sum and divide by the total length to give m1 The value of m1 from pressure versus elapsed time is 65.8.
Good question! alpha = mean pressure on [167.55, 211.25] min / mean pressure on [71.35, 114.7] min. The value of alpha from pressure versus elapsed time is 1.10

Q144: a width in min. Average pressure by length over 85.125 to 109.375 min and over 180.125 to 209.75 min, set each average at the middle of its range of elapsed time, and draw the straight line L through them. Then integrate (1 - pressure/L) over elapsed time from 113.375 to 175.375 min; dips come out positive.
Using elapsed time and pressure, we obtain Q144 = 6.5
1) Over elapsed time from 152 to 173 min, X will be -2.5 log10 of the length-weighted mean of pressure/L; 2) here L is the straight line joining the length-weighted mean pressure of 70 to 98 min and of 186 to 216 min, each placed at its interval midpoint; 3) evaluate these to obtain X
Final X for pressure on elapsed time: 0.34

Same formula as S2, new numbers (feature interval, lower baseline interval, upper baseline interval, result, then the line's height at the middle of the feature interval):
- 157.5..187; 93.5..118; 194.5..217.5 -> 2.52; 78.3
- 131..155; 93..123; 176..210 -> 3.29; 77.2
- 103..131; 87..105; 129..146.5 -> -0.80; 74.3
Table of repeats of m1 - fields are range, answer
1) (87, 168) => 68.9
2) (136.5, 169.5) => 59.4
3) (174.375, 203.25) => 81.2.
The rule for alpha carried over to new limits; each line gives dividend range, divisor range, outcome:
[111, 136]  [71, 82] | 1.05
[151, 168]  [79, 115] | 0.71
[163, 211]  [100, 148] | 1.04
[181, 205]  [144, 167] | 1.54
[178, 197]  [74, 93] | 1.12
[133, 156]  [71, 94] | 0.89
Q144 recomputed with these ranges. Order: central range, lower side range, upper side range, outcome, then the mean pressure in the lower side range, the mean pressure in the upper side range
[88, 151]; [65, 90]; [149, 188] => -2.81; 74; 66.1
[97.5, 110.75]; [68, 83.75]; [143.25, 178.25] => -0.73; 74.2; 60.7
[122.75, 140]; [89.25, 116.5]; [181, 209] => -0.85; 73.4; 80.5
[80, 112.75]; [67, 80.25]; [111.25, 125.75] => 1.54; 75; 77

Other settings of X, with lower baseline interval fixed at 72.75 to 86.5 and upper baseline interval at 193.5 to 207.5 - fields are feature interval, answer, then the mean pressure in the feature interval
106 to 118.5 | -0.014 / 76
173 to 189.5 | -0.049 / 82.2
